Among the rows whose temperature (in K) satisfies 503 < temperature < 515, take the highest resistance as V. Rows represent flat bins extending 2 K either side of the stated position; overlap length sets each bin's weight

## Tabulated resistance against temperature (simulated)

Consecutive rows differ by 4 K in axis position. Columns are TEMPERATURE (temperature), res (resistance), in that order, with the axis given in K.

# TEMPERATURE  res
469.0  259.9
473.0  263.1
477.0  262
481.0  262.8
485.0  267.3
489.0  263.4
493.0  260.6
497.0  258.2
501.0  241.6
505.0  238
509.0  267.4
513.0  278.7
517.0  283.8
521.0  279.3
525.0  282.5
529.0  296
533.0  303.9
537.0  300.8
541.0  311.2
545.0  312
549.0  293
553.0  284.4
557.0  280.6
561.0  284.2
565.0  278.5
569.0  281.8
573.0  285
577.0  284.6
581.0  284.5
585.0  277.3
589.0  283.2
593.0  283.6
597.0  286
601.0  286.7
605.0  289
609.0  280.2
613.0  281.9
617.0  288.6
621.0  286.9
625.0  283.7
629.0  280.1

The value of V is 278.7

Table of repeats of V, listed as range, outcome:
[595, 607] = 289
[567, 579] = 285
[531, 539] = 303.9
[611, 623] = 288.6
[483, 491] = 267.3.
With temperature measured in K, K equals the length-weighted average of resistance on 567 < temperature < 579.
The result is 284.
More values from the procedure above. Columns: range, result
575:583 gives 285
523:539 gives 296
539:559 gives 296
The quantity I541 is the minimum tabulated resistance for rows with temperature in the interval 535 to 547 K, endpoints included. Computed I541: 300.8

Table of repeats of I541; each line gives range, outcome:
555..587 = 277.3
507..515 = 267.4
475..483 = 262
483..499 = 258.2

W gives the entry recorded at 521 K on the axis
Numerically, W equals 279.3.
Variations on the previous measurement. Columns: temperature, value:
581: 284.5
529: 296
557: 280.6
